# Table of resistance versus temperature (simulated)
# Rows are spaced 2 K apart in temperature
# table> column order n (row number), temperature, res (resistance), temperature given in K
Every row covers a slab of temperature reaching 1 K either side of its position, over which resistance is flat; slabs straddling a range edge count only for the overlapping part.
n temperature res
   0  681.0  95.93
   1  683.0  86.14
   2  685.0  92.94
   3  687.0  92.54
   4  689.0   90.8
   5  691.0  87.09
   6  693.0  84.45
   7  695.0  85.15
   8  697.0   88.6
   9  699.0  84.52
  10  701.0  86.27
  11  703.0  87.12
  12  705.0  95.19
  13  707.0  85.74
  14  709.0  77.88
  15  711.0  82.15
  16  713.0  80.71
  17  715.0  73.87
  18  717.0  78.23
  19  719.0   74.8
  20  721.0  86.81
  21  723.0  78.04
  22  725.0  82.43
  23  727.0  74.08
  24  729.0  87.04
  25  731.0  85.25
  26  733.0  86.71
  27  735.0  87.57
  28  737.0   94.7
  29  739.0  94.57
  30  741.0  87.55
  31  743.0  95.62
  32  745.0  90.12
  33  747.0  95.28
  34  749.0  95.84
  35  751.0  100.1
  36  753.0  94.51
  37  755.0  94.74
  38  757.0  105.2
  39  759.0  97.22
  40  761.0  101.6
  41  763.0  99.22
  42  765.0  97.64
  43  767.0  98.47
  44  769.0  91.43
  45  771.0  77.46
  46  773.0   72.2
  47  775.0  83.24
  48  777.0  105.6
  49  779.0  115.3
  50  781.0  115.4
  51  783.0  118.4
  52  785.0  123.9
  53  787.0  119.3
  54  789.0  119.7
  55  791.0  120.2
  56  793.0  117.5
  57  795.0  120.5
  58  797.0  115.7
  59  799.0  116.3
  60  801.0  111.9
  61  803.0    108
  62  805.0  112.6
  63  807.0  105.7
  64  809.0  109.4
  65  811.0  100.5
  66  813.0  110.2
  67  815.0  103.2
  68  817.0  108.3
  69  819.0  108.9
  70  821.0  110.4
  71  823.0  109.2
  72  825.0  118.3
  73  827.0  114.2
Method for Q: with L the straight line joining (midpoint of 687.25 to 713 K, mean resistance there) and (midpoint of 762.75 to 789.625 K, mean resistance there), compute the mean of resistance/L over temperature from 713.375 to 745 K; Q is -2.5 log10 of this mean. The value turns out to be 0.10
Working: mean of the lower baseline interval 86.2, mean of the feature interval 84.6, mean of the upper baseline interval 103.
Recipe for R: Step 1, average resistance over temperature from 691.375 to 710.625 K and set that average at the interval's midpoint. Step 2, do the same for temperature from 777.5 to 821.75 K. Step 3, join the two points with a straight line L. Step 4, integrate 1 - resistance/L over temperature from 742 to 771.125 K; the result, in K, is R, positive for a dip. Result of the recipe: 1.46 K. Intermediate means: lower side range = 86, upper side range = 113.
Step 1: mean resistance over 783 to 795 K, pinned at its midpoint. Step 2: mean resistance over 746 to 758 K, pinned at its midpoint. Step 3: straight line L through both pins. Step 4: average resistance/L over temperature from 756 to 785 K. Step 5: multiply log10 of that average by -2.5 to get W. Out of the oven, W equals 0.10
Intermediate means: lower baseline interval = 97.6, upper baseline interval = 120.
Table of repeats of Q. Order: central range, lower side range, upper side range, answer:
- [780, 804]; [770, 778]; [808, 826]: -0.23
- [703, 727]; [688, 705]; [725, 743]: 0.08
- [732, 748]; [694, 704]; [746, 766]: 0.04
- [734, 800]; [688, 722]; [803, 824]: -0.04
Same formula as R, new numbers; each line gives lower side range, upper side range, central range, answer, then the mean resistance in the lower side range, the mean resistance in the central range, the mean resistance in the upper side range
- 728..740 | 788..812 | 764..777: 1.81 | 89.3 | 88.2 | 113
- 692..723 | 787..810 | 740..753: 0.35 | 83.3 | 94.1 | 115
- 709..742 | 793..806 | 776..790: -1.21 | 83.2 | 117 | 114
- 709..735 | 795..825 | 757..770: -0.49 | 81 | 98.2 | 110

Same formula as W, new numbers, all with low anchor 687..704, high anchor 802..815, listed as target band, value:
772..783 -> 0.02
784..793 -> -0.16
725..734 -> 0.12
